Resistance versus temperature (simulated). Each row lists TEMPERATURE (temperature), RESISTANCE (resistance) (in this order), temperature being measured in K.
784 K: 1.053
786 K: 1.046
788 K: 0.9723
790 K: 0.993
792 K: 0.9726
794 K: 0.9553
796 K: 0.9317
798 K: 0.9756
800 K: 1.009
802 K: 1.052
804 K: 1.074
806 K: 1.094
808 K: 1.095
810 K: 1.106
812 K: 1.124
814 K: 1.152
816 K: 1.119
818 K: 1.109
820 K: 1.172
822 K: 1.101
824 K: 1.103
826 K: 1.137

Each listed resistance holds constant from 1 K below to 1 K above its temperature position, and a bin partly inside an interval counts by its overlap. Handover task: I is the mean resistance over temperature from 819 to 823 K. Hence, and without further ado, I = 1.14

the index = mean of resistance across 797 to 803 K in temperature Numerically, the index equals 1.01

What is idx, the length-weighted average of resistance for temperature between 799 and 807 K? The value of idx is 1.06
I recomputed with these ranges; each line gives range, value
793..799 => 0.954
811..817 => 1.13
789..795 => 0.974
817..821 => 1.14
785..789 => 1.01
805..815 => 1.11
